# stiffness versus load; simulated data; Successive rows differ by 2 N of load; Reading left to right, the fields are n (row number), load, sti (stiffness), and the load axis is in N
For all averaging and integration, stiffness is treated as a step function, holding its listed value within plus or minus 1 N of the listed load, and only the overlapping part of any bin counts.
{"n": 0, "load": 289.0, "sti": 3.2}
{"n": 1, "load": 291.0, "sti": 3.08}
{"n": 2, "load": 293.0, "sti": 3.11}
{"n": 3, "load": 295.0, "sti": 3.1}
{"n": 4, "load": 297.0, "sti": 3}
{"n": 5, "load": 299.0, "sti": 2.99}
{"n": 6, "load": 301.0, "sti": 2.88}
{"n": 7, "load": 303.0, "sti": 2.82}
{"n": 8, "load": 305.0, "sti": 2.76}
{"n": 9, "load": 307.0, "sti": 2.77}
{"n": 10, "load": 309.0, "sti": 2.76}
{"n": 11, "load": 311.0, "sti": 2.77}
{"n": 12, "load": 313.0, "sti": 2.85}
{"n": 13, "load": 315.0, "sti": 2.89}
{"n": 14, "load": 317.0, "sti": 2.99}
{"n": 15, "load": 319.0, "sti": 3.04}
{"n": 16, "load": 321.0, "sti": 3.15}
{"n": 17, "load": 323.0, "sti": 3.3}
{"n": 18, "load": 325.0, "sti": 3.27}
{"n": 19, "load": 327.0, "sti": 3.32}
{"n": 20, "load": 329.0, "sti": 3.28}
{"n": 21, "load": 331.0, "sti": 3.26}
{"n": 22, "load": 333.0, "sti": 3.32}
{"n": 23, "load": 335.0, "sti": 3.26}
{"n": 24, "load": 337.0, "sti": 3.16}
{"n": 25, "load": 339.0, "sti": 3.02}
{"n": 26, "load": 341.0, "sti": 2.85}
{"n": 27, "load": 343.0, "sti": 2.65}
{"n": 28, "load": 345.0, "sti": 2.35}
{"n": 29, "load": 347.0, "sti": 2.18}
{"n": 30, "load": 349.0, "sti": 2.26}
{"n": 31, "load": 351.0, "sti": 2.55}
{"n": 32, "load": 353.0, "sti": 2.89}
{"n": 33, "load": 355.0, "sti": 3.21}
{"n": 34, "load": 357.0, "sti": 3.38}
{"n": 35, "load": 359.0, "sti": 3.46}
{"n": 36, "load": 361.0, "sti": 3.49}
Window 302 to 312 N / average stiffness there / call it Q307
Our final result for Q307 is 2.78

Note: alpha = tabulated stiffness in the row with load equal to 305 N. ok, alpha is 2.76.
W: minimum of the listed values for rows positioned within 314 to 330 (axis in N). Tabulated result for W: 2.89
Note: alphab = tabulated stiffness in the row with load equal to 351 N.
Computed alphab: 2.55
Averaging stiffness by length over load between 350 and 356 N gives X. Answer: 2.88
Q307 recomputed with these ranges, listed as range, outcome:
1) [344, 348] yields 2.27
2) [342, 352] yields 2.4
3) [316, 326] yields 3.15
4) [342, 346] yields 2.5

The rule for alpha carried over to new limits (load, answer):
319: 3.04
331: 3.26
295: 3.1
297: 3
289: 3.2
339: 3.02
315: 2.89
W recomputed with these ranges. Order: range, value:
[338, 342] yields 2.85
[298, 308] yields 2.76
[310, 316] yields 2.77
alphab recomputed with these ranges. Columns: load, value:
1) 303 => 2.82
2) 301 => 2.88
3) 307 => 2.77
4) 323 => 3.3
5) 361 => 3.49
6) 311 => 2.77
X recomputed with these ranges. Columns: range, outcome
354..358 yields 3.29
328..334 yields 3.29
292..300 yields 3.05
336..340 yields 3.09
